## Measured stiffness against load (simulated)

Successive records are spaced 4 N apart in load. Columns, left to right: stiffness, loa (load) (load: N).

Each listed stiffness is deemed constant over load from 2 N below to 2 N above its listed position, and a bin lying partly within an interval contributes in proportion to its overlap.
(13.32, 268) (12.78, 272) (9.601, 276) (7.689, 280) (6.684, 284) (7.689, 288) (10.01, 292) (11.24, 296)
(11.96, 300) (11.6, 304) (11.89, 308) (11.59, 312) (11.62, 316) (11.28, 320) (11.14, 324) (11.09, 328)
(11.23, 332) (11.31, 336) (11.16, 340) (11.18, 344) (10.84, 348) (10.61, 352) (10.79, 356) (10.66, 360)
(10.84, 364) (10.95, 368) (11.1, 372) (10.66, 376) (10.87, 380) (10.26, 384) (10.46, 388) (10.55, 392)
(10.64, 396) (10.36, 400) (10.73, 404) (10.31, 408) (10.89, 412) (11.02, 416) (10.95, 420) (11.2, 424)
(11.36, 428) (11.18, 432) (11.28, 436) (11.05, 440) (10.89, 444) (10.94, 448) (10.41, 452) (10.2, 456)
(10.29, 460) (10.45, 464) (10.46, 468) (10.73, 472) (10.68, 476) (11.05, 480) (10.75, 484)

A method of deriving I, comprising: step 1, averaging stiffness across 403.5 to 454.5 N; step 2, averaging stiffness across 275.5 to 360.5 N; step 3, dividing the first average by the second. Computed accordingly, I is 1.0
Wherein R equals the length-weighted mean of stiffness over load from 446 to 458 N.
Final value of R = 10.5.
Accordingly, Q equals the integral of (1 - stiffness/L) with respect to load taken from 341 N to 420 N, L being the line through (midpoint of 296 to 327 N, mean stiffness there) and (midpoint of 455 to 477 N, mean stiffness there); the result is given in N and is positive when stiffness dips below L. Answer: 2.4 N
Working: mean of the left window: 11.5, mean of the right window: 10.5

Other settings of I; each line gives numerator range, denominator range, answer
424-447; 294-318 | 0.96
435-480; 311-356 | 0.96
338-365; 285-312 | 1.02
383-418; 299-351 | 0.93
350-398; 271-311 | 1.06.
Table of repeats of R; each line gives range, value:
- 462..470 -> 10.5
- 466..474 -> 10.6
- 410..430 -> 11.1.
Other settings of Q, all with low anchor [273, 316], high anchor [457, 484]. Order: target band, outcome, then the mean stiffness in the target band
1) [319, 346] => -2.5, 11.2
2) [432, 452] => -0.9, 11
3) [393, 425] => -0.9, 10.7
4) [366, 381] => -0.8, 10.9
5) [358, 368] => -0.5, 10.8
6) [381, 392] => -0.1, 10.4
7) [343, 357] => -0.8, 10.8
